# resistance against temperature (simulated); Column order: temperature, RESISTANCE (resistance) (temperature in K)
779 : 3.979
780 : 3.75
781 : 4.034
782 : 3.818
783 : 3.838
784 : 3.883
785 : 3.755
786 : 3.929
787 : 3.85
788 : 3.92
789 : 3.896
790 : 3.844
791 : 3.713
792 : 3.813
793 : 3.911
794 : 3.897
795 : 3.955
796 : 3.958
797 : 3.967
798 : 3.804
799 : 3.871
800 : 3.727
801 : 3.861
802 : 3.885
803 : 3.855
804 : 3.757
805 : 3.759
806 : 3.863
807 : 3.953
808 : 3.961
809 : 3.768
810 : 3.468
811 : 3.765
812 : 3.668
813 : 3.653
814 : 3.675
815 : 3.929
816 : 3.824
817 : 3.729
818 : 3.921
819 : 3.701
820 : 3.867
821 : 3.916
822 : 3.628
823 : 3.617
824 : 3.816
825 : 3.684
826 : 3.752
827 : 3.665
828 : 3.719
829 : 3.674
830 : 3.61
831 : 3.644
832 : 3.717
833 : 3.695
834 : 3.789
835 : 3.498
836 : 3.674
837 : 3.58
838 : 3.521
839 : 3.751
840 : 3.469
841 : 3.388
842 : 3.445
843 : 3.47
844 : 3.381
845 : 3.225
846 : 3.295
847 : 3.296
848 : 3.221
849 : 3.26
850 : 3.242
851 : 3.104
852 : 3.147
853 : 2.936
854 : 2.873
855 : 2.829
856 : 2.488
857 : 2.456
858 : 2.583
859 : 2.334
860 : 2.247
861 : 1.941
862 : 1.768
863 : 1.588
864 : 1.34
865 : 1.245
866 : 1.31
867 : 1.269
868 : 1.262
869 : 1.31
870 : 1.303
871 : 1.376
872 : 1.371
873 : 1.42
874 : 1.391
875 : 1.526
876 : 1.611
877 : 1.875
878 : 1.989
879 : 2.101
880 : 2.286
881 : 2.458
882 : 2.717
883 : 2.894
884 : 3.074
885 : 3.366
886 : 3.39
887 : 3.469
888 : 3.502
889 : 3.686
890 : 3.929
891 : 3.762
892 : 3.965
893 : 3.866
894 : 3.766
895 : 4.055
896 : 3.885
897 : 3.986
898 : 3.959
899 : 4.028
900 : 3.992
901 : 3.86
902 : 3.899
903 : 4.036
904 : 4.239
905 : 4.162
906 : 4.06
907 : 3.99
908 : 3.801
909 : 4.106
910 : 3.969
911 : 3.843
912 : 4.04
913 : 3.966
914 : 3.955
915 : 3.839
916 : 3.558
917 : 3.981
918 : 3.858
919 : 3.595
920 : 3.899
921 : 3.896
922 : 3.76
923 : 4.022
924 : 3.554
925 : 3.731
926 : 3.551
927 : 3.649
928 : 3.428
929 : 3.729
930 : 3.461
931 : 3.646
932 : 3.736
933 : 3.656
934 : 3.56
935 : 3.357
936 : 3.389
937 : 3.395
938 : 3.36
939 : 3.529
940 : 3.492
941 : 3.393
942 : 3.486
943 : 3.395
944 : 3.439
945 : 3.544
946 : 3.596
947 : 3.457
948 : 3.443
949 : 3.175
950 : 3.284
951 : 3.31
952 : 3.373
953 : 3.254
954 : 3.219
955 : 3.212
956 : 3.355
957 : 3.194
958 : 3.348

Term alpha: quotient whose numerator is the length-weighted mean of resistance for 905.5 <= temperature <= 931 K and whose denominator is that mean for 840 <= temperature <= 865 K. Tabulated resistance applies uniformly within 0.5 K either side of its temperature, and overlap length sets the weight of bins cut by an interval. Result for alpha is 1.37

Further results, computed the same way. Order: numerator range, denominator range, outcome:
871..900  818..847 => 0.82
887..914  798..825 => 1.04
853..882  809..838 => 0.51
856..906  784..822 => 0.71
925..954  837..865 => 1.21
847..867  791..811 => 0.63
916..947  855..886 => 1.83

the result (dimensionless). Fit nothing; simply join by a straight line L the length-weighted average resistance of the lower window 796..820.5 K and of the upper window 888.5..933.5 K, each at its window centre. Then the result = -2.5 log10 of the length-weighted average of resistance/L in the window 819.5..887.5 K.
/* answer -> 0.34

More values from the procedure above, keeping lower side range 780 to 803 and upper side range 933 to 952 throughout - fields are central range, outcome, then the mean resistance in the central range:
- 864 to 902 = 0.306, 2.71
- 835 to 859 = 0.163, 3.19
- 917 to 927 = -0.084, 3.77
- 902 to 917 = -0.129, 3.97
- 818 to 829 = 0.009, 3.74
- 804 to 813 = 0.014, 3.77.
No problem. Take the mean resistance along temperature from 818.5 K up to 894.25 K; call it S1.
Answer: 2.9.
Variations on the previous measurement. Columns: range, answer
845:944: 3.14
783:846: 3.74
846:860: 2.9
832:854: 3.39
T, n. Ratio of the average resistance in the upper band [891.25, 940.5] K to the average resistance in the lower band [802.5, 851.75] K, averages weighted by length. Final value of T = 1.05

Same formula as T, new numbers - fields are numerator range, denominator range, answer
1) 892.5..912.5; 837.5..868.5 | 1.49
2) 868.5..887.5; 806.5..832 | 0.58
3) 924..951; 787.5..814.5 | 0.91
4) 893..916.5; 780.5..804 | 1.02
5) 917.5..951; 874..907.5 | 1.06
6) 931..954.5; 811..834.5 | 0.92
